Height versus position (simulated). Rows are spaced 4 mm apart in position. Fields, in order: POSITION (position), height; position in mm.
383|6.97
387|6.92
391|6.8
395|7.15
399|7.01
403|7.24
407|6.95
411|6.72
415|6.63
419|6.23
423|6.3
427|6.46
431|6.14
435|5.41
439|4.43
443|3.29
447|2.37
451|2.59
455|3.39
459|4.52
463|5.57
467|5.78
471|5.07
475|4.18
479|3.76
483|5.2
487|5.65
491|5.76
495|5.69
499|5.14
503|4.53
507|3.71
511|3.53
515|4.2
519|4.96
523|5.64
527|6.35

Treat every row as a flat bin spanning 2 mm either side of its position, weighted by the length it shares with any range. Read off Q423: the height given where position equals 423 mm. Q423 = 6.3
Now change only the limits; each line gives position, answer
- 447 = 2.37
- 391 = 6.8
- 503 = 4.53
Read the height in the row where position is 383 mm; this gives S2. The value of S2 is 6.97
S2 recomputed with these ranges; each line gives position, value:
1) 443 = 3.29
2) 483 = 5.2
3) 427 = 6.46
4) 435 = 5.41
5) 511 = 3.53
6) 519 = 4.96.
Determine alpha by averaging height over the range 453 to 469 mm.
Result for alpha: 4.82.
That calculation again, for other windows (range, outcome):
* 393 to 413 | 7.01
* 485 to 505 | 5.35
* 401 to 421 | 6.75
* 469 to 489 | 4.77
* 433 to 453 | 3.62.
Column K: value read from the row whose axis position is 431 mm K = 6.14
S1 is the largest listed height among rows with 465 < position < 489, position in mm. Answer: 5.78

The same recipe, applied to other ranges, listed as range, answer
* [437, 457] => 4.43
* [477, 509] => 5.76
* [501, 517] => 4.53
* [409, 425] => 6.72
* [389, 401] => 7.15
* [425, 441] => 6.46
